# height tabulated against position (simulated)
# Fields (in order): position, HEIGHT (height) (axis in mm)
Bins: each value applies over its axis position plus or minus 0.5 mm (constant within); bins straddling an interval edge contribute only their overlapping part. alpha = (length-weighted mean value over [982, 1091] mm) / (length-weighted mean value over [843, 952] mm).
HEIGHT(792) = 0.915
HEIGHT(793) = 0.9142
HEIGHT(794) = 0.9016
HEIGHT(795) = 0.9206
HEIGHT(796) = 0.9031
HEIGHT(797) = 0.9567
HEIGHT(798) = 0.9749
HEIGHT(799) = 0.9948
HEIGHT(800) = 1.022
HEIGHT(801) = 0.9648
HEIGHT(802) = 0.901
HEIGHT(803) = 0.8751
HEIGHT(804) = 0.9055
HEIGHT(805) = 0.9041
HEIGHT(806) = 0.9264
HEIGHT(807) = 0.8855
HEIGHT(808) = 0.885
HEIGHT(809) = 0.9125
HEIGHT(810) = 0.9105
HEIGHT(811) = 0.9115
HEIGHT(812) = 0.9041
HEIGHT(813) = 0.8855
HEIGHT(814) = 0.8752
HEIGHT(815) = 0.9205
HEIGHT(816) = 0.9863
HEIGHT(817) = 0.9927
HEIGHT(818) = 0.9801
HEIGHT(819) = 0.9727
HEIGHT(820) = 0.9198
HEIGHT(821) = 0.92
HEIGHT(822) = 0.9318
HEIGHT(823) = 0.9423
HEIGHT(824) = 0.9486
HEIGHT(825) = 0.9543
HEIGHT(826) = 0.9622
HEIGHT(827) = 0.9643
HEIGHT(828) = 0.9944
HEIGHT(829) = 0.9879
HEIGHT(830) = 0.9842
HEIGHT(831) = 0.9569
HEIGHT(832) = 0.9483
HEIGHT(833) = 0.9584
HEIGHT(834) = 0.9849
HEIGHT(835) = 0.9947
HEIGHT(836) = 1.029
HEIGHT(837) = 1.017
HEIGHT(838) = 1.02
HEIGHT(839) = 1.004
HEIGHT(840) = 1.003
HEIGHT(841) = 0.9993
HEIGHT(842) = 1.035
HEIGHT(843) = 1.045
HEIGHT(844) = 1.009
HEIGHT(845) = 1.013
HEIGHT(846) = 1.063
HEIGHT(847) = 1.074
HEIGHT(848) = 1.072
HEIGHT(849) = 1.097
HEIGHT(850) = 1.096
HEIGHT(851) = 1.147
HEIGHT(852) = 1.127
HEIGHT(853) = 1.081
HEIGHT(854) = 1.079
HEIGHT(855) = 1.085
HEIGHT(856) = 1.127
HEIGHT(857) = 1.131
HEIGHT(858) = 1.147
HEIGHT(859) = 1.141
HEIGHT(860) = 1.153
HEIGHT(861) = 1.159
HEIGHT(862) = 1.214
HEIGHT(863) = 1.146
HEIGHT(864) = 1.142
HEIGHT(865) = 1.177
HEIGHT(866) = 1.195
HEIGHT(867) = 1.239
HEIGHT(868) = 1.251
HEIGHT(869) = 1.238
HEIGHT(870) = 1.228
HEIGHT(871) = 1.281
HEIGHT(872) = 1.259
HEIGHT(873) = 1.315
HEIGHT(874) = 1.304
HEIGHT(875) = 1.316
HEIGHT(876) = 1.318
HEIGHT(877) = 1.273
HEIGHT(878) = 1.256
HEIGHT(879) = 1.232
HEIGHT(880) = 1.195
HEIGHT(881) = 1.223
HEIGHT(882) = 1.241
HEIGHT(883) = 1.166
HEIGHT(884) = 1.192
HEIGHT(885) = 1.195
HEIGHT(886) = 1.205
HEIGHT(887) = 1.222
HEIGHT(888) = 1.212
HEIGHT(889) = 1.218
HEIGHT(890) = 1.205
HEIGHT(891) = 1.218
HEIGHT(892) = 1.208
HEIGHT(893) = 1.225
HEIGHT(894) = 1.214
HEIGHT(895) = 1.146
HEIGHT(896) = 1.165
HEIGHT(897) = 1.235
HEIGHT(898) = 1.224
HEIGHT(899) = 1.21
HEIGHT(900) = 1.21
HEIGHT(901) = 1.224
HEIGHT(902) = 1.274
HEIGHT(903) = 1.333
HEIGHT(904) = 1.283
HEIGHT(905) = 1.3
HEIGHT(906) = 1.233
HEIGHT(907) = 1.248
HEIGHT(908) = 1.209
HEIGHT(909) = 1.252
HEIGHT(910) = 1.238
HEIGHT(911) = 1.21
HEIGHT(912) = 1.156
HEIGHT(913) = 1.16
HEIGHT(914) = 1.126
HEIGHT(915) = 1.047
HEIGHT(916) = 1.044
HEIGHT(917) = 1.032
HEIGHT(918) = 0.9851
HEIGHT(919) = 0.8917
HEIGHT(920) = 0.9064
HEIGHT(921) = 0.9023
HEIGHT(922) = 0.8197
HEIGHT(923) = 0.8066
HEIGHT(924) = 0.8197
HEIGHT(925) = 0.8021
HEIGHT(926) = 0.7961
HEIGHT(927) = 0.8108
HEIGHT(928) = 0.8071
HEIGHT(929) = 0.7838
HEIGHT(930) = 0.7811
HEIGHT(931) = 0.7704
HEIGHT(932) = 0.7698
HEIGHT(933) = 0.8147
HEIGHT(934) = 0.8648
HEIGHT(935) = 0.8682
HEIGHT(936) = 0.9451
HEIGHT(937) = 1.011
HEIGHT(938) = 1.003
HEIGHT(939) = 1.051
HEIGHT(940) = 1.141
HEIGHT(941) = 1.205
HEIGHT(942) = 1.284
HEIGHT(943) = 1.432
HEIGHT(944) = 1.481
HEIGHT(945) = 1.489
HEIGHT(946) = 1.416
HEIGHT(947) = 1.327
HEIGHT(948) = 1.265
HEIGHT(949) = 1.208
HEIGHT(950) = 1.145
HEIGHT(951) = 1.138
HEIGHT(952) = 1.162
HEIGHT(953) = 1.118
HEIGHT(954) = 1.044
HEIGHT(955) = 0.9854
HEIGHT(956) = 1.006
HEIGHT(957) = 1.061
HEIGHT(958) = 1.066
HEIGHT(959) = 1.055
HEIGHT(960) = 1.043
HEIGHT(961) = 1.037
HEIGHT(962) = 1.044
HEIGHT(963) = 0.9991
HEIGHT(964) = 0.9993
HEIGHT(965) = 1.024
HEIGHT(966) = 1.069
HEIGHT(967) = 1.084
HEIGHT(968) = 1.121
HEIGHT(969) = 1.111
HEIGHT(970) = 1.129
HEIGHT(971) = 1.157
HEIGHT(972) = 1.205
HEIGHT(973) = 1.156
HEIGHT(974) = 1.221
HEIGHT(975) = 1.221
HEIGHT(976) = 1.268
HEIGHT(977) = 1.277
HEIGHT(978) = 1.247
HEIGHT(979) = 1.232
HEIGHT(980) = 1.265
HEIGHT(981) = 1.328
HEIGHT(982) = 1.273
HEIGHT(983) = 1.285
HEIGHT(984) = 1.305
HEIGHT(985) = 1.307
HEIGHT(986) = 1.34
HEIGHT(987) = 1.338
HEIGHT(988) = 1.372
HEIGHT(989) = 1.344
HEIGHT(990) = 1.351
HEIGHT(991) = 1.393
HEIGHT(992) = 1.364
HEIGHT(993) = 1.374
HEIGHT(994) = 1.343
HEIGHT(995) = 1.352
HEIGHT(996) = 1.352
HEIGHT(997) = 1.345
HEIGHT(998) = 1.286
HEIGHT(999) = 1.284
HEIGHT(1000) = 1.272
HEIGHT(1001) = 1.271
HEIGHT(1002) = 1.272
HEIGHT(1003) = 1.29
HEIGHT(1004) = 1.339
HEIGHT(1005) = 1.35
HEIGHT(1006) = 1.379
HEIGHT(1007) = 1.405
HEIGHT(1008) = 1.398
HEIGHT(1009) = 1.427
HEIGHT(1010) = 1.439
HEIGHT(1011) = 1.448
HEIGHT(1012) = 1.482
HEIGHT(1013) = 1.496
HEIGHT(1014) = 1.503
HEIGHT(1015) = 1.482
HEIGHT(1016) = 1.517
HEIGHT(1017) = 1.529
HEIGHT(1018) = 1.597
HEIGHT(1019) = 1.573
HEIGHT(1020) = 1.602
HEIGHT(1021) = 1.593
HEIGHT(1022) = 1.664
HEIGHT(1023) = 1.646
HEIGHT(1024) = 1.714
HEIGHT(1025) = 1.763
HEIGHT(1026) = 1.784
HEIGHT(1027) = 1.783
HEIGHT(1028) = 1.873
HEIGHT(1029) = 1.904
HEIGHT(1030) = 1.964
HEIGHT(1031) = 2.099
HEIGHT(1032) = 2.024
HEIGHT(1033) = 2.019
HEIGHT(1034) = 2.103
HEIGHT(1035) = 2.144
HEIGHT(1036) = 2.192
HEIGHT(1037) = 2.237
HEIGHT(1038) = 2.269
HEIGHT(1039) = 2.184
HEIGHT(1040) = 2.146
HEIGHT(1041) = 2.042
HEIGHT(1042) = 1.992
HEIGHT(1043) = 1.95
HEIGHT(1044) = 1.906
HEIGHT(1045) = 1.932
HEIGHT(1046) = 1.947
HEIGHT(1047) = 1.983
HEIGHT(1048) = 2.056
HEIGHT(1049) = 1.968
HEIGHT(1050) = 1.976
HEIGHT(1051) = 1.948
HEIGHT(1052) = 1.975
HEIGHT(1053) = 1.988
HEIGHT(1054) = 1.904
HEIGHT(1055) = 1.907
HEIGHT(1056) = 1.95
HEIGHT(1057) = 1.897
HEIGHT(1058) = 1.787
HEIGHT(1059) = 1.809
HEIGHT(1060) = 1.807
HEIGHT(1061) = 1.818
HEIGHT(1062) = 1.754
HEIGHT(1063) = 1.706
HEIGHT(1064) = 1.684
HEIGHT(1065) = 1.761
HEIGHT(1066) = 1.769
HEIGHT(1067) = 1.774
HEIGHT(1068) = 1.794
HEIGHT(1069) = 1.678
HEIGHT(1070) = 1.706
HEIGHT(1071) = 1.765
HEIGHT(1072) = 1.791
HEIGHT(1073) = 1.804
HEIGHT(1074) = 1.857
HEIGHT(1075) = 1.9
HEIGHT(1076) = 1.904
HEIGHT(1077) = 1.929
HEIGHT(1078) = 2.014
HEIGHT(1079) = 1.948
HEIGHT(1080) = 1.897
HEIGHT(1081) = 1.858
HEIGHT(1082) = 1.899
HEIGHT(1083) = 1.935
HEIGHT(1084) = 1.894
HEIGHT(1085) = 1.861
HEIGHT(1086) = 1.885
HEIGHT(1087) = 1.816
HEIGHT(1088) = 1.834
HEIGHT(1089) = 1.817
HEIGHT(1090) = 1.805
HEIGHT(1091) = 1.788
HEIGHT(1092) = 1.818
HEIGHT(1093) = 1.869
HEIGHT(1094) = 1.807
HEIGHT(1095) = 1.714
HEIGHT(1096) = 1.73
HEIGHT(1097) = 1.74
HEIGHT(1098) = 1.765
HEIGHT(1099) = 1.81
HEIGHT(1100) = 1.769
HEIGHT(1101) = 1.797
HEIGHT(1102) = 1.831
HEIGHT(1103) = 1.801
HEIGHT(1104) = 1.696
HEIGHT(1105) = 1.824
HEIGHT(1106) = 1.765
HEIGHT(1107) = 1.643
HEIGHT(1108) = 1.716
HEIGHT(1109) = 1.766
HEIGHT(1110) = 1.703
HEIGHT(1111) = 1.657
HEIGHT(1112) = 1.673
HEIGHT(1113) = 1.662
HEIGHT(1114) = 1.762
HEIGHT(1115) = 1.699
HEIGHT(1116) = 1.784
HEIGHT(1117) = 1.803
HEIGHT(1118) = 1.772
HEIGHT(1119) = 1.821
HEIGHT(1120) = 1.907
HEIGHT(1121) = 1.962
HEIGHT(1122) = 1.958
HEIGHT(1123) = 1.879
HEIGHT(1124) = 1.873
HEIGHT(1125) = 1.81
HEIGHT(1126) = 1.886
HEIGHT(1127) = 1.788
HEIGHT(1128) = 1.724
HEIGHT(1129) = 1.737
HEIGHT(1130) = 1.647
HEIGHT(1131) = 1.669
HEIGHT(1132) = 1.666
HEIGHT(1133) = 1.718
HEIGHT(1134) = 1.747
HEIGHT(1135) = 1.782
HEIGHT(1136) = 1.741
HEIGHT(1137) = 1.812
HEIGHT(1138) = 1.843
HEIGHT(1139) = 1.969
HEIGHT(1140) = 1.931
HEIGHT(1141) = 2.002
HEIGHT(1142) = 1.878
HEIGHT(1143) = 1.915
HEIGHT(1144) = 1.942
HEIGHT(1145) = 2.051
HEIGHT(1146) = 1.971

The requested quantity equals 1.51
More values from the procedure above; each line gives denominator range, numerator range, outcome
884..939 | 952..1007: 1.14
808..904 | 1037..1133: 1.66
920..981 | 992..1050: 1.58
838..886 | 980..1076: 1.45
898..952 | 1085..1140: 1.65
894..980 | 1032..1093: 1.74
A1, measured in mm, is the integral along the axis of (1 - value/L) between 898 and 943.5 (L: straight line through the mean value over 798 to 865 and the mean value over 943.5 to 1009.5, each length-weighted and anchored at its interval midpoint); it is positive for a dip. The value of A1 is 4.1 mm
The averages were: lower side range 1.01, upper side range 1.24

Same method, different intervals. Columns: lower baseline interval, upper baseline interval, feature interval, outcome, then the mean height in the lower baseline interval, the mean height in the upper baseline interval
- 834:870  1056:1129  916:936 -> 7.1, 1.1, 1.81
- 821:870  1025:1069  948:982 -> 9.7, 1.06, 1.94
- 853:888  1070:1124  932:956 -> 4.6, 1.21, 1.81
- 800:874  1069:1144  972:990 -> 2.1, 1.04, 1.81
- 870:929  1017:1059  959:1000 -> 9.4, 1.15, 1.92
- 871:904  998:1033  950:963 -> 3.2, 1.23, 1.57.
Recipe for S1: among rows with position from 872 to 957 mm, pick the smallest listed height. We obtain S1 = 0.7698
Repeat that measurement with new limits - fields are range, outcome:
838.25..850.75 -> 0.9993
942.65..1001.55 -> 0.9854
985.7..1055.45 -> 1.271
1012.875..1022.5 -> 1.482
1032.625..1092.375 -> 1.678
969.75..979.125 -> 1.129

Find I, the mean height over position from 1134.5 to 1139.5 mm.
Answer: 1.83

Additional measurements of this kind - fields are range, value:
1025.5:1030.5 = 1.86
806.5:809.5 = 0.894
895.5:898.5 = 1.21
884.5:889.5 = 1.21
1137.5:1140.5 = 1.91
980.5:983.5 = 1.3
